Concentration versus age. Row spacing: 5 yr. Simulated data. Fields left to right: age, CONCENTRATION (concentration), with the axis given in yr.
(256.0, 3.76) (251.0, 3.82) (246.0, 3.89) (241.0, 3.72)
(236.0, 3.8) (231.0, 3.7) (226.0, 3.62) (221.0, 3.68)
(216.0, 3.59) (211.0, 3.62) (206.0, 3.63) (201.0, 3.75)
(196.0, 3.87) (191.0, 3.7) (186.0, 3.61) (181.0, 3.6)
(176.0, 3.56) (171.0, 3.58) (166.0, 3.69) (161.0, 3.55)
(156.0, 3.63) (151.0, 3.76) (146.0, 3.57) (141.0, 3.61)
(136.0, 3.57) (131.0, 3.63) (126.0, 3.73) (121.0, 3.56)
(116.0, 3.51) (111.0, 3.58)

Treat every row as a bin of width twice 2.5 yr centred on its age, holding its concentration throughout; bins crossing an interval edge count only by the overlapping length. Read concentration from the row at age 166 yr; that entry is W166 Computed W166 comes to 3.69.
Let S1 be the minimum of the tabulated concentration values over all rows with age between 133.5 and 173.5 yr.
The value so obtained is 3.55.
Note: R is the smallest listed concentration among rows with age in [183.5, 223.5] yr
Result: 3.59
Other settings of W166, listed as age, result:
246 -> 3.89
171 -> 3.58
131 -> 3.63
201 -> 3.75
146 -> 3.57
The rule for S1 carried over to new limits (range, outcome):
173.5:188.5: 3.56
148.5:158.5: 3.63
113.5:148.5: 3.51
